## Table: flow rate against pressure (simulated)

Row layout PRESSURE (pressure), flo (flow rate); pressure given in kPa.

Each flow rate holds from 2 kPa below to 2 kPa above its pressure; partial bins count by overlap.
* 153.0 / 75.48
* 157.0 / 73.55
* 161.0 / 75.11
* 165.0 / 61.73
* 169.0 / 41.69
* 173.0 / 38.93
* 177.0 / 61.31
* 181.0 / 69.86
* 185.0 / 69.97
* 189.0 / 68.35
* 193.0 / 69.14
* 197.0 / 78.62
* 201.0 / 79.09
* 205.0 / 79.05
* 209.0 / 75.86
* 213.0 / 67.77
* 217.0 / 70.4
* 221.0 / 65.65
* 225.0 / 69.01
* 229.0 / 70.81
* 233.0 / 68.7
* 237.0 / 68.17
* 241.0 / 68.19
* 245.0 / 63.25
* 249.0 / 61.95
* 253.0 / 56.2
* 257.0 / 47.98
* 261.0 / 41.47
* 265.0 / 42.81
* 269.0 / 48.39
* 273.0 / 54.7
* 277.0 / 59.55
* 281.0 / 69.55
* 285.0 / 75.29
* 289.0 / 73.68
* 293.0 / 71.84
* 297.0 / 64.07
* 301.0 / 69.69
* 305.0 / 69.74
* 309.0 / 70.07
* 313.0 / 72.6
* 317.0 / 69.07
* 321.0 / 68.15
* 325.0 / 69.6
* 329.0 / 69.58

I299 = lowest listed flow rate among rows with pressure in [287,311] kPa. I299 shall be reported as 64.07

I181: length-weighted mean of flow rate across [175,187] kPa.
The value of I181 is 67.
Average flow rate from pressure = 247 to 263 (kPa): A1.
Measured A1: 51.9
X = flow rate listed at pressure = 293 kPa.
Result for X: 71.84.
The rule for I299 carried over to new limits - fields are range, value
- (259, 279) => 41.47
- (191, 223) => 65.65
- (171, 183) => 38.93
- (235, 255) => 56.2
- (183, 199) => 68.35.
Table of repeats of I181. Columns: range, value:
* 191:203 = 75.6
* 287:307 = 69.8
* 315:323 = 68.6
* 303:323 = 69.9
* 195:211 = 78.2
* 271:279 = 57.1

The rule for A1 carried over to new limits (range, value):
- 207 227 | 69.7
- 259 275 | 46.8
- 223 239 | 69.2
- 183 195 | 69.2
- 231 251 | 66.1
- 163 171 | 51.7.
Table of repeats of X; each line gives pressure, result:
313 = 72.6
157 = 73.55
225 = 69.01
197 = 78.62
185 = 69.97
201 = 79.09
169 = 41.69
